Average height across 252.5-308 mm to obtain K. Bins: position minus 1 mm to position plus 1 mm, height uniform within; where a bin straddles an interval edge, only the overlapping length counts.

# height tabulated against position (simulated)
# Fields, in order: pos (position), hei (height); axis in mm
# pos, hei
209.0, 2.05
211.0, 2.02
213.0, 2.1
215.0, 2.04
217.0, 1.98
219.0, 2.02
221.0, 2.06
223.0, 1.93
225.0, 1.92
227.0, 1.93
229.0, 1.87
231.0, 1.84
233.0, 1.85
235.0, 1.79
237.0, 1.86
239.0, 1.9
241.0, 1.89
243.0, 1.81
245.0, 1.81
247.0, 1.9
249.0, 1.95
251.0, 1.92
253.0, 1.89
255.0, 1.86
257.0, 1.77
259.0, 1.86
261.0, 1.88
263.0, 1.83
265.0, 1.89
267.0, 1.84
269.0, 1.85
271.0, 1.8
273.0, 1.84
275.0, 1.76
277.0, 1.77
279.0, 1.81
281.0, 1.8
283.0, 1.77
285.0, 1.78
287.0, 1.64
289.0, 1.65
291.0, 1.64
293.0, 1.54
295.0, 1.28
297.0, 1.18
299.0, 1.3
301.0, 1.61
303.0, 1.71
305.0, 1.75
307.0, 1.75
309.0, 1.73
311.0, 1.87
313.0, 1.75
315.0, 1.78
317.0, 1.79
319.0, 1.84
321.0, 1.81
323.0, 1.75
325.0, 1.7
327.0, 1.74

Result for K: 1.71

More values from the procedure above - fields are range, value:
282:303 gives 1.55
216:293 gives 1.84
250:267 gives 1.86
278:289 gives 1.75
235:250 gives 1.87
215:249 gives 1.9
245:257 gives 1.88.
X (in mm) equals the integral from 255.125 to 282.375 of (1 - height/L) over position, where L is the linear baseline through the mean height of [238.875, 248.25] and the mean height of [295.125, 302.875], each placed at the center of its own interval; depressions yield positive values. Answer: -2.9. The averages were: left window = 1.86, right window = 1.39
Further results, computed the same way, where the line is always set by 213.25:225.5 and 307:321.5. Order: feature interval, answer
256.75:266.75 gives 0.3 mm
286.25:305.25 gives 3.2 mm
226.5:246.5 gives 1.1 mm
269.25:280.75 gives 0.5 mm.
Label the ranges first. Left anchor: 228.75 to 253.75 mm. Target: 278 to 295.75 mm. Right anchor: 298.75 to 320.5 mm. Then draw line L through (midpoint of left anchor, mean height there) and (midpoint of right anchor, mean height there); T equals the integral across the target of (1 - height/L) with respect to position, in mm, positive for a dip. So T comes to 1.2 mm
